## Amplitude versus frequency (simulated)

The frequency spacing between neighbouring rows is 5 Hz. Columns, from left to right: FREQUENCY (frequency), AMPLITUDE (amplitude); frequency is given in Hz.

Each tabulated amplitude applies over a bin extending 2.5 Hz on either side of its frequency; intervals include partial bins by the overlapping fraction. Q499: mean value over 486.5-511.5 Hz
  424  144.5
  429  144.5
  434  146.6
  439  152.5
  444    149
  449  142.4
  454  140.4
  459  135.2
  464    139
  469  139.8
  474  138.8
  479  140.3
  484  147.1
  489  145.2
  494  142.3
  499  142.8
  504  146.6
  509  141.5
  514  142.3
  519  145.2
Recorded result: 144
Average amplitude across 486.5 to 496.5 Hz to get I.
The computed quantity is 144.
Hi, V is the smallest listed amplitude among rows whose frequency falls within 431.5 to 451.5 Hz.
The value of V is 142.4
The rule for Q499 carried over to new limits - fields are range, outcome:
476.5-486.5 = 144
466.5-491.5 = 142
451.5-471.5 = 139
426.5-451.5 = 147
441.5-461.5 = 142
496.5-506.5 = 145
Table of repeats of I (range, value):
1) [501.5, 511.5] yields 144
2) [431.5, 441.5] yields 150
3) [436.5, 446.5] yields 151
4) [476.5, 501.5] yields 144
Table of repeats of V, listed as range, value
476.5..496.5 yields 140.3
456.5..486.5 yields 135.2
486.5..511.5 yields 141.5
